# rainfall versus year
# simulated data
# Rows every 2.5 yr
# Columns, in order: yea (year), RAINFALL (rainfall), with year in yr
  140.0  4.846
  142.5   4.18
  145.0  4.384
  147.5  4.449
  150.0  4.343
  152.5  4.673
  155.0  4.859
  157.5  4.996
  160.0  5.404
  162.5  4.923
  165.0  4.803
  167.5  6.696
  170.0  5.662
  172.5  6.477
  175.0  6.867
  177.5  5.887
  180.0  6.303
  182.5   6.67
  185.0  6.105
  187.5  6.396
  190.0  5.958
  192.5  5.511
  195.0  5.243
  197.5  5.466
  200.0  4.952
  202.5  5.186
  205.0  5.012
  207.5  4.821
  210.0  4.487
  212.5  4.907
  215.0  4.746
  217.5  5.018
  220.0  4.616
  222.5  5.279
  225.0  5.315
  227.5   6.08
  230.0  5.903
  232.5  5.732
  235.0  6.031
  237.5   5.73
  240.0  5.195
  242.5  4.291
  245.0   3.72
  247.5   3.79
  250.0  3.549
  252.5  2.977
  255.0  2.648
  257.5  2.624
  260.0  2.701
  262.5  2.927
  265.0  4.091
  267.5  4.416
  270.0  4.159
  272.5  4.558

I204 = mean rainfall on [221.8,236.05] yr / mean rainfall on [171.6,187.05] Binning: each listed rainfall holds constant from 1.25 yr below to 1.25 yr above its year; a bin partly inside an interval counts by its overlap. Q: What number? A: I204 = 0.90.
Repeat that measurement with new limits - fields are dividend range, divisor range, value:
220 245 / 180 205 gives 0.94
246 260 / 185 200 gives 0.54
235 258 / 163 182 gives 0.66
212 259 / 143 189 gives 0.84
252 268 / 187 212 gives 0.60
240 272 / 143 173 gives 0.71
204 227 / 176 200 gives 0.84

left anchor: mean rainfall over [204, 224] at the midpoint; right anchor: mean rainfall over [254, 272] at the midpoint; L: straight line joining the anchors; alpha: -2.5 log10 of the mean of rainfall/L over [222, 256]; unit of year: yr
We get -0.137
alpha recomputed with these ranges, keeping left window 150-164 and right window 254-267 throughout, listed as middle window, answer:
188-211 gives -0.25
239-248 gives -0.25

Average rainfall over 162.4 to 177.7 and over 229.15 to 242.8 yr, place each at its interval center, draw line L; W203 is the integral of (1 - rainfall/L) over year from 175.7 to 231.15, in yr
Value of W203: 2.9 yr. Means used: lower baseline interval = 5.98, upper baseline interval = 5.55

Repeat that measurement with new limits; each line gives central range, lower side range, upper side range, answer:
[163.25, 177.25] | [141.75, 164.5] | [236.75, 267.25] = -4.71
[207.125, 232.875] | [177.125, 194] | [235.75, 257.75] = -1.65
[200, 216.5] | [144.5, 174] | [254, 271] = -2.11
